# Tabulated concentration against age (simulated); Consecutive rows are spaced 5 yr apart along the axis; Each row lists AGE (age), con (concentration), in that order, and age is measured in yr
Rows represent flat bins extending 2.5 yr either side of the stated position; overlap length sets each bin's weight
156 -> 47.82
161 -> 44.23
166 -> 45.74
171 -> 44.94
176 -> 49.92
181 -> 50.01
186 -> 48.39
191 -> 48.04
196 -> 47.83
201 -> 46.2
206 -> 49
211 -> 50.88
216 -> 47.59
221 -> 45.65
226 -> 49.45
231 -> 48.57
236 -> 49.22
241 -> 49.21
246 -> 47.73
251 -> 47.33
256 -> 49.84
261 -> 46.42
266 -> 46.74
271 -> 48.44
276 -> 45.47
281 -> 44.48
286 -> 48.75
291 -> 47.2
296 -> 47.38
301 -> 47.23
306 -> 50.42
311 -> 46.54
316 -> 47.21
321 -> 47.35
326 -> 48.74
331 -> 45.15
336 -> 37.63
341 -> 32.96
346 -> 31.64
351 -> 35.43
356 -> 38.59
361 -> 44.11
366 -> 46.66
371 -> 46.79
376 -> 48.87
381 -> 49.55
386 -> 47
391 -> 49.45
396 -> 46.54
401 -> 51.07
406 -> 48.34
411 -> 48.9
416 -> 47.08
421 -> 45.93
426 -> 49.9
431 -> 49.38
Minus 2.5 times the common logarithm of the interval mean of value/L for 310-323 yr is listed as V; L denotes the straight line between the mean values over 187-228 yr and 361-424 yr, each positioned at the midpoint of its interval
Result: 0.020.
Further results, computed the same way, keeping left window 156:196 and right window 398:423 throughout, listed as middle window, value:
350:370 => 0.15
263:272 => 0.01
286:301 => 0.01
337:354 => 0.38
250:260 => -0.02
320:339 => 0.09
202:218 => -0.03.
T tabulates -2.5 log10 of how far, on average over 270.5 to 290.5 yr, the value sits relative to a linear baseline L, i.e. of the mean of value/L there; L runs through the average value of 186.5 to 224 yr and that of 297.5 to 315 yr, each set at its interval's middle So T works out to 0.03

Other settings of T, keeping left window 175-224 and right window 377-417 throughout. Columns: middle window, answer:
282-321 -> 0.02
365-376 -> 0.03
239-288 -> 0.02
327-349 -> 0.28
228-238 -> -0.01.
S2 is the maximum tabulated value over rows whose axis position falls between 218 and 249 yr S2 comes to 49.45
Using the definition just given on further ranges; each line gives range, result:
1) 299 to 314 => 50.42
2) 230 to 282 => 49.84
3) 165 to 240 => 50.88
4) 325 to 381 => 49.55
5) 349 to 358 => 38.59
